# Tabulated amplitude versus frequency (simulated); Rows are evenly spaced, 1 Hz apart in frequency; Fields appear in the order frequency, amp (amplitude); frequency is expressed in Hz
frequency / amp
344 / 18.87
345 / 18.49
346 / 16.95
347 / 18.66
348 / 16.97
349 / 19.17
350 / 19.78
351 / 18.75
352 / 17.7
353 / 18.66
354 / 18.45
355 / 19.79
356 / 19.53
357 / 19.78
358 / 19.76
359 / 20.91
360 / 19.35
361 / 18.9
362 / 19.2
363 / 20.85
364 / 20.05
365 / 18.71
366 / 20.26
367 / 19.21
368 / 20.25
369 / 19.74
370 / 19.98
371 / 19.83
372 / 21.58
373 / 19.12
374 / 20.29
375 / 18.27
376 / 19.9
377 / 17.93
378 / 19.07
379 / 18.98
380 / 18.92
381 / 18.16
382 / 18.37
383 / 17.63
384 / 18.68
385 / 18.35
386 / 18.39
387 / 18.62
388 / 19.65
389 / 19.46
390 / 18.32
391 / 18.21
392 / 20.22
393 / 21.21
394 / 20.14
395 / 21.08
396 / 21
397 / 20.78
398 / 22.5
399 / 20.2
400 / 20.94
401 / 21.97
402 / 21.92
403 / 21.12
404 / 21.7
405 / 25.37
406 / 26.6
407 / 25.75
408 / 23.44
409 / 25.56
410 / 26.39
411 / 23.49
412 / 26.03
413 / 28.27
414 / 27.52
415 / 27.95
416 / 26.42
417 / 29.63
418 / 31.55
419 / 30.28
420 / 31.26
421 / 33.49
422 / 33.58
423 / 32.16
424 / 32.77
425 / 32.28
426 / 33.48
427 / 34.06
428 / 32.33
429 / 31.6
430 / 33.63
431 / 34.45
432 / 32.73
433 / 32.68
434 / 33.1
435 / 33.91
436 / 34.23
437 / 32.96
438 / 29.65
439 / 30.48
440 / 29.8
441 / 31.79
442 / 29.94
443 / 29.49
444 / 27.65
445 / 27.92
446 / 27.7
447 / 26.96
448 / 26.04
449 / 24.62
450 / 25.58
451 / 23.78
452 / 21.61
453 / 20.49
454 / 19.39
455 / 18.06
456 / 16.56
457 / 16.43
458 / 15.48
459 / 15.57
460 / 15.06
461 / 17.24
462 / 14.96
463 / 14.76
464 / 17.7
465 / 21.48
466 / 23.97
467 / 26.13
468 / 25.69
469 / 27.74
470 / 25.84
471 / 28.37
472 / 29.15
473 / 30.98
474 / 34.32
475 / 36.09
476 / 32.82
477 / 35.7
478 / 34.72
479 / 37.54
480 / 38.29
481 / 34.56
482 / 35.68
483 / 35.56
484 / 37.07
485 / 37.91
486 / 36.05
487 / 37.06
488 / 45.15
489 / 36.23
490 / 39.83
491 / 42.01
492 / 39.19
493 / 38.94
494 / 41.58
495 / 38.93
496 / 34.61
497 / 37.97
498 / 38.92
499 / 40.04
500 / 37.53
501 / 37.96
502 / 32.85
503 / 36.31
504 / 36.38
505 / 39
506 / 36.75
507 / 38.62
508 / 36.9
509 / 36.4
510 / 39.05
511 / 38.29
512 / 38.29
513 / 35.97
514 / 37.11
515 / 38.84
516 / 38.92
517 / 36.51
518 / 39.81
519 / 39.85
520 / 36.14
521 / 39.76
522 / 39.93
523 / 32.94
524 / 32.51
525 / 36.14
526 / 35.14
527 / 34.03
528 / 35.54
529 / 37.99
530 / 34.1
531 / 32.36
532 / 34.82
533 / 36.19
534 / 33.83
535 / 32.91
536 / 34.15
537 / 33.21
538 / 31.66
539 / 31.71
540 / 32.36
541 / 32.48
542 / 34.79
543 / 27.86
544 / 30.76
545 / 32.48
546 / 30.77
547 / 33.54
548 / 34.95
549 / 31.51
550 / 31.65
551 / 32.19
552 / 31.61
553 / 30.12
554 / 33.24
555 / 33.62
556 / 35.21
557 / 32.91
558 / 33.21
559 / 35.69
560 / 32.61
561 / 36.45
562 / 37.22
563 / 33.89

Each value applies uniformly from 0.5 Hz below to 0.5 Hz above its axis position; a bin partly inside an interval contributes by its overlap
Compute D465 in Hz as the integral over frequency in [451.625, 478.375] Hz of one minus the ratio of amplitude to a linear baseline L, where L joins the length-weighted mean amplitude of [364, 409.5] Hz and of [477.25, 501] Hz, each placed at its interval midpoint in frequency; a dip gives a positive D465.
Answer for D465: 8.3 Hz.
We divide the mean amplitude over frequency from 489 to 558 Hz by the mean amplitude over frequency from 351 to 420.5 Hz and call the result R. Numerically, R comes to 1.7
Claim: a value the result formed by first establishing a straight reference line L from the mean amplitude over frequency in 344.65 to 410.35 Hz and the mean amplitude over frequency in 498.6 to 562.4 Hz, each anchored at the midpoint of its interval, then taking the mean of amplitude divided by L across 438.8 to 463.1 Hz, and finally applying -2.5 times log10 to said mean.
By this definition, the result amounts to 0.19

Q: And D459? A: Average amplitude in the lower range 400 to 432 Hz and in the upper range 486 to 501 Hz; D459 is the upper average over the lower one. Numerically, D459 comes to 1.4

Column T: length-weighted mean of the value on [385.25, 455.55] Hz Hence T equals 26.5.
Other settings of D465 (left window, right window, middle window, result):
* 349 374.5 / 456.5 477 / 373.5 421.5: -3.2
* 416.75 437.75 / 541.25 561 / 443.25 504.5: 5.0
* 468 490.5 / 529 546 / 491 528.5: -4.1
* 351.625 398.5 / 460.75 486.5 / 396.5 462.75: -4.2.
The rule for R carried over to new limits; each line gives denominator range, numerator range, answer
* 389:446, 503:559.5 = 1.27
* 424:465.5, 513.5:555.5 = 1.31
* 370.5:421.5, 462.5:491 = 1.44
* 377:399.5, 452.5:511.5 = 1.63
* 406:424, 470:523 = 1.30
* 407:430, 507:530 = 1.25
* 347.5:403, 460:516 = 1.74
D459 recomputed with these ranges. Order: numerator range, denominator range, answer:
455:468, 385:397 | 0.93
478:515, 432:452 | 1.29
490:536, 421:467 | 1.40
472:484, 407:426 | 1.20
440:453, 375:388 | 1.44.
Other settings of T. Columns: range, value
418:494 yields 29.7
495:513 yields 37.4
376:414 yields 21.3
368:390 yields 19.1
